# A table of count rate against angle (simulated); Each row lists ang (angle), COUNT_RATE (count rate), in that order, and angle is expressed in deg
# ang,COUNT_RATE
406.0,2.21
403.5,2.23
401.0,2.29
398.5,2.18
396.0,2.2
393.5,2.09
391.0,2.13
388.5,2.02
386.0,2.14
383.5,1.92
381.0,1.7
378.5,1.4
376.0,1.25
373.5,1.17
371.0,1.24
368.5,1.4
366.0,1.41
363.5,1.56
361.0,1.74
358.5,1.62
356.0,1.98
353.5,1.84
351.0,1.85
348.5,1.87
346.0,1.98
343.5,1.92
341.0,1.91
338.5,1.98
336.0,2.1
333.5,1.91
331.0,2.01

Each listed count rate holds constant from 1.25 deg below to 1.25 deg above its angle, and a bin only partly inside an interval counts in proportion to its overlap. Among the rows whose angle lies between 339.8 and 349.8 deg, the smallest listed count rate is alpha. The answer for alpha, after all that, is 1.87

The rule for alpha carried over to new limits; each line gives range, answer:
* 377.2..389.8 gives 1.4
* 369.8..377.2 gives 1.17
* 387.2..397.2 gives 2.02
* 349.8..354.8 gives 1.84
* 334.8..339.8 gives 1.98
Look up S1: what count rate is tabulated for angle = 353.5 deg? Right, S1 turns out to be 1.84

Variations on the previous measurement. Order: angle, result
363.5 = 1.56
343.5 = 1.92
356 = 1.98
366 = 1.41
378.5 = 1.4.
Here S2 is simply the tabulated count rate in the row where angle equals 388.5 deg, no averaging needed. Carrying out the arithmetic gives 2.02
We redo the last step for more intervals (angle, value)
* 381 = 1.7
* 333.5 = 1.91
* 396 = 2.2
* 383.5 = 1.92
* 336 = 2.1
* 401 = 2.29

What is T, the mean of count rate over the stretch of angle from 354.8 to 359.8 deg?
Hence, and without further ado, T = 1.8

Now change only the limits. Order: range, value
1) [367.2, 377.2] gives 1.27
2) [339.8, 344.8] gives 1.92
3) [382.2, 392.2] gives 2.05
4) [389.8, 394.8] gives 2.11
